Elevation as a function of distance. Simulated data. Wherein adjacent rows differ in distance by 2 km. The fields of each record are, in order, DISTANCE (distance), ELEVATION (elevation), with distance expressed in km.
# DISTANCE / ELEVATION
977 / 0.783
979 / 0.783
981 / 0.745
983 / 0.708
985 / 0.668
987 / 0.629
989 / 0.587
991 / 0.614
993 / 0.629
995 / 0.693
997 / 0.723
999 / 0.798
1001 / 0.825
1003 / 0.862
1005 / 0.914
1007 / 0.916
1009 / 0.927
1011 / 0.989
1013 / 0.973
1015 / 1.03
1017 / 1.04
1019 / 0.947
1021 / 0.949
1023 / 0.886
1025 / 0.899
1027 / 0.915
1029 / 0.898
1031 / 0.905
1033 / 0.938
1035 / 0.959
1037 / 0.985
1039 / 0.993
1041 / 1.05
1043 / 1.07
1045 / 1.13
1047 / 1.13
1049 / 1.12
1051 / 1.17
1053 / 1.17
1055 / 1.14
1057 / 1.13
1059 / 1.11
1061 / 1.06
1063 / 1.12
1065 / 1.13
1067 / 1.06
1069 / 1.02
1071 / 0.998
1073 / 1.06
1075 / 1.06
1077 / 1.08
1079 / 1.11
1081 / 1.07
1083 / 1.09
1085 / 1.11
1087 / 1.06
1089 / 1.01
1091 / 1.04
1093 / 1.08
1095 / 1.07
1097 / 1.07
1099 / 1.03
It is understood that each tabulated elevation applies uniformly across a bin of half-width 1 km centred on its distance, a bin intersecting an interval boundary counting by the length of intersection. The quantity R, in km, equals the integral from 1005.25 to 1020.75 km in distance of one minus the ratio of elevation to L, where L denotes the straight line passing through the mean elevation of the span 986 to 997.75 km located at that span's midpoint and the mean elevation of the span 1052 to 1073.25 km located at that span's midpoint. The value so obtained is -3.8 km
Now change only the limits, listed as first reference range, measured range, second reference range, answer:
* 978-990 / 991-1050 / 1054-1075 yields -4.20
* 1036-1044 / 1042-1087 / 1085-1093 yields -2.54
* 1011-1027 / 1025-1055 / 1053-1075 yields -0.30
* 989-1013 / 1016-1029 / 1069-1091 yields -0.91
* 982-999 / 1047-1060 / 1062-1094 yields -2.51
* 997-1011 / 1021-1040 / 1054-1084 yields 0.51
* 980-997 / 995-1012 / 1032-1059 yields -1.87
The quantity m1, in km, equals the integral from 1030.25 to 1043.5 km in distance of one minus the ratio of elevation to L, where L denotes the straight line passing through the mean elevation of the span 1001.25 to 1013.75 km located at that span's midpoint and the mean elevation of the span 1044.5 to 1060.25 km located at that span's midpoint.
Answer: 1.0 km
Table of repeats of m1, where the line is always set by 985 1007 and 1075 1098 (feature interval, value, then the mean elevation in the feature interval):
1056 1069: -1.5 km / 1.1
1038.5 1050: -2.2 km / 1.09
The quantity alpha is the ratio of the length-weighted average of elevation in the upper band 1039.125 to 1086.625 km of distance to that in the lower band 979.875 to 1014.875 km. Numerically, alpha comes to 1.4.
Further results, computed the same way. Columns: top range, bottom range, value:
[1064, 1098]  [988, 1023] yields 1.26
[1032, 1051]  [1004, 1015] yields 1.10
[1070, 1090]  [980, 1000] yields 1.57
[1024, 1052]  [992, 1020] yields 1.15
